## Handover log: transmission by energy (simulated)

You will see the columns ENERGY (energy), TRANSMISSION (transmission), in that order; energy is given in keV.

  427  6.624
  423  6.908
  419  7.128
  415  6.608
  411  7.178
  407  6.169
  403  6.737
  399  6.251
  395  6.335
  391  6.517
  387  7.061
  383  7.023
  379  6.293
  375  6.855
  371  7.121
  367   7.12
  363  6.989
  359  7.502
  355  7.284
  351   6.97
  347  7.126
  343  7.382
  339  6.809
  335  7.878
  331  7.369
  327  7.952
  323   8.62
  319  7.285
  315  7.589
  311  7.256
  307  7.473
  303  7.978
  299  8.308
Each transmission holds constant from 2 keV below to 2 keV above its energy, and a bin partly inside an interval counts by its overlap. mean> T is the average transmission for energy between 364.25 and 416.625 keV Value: 6.72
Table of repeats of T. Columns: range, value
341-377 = 7.15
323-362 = 7.42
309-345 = 7.57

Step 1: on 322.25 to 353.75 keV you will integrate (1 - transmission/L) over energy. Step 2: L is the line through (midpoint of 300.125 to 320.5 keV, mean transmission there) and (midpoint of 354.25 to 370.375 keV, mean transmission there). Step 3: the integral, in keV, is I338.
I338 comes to -0.38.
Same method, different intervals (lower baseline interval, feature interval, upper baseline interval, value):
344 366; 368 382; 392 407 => 0.07 keV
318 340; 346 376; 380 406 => 0.14 keV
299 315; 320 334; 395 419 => -0.88 keV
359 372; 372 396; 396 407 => 0.20 keV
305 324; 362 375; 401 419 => 0.09 keV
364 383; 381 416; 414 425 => 1.20 keV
